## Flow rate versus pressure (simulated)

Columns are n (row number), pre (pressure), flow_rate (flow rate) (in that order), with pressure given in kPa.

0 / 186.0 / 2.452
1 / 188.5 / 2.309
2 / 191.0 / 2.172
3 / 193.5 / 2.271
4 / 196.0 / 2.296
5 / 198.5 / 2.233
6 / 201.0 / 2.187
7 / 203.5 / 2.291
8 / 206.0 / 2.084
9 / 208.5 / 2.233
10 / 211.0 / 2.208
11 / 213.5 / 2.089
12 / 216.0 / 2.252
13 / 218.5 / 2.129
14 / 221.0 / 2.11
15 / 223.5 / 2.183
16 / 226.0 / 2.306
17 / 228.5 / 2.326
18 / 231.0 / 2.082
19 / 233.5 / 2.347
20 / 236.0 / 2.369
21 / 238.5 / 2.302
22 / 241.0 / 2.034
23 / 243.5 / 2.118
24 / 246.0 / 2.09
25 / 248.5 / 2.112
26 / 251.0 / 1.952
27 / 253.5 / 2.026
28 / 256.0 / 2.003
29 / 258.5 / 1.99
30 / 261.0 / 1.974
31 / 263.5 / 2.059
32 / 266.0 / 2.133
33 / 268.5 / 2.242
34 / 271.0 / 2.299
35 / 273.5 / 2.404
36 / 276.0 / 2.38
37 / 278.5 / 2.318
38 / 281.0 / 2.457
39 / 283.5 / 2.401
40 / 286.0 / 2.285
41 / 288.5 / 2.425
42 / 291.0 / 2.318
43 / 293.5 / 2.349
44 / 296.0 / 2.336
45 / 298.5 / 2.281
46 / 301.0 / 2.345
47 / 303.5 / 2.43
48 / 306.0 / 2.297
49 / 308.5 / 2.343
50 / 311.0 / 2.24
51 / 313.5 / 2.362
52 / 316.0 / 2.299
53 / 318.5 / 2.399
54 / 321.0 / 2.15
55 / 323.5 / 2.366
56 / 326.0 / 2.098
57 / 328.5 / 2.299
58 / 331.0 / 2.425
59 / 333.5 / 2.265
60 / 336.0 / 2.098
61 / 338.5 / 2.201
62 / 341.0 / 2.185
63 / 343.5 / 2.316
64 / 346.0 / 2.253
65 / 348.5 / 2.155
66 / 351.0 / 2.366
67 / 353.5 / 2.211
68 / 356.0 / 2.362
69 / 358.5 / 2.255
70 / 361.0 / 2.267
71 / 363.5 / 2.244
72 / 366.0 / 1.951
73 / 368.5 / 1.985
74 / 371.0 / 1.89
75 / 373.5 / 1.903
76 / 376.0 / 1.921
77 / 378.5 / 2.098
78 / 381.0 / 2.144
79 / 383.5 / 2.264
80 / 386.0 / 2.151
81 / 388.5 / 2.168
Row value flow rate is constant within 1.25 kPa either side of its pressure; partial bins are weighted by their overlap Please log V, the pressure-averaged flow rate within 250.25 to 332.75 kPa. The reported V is 2.27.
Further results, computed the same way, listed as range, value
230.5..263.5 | 2.11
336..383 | 2.15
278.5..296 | 2.37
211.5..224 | 2.15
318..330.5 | 2.26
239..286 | 2.17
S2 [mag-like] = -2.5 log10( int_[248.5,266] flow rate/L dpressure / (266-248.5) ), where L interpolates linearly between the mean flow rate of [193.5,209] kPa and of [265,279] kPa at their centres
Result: 0.13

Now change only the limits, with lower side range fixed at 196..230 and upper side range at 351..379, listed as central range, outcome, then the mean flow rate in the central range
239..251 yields 0.05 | 2.09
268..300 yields -0.09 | 2.35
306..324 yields -0.08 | 2.31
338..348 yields -0.06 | 2.24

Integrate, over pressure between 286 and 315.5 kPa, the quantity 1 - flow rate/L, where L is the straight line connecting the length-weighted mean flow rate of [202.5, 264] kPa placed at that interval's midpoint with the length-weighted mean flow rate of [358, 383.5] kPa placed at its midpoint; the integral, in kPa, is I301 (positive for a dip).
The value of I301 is -3.2 kPa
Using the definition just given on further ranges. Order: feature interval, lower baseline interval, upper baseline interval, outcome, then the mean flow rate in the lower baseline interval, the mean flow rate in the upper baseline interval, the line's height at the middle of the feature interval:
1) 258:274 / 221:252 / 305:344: 0.43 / 2.18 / 2.27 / 2.21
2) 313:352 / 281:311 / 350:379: -0.65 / 2.35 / 2.12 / 2.23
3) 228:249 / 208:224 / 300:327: 0.03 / 2.17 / 2.3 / 2.2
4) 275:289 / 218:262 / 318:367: -1.25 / 2.14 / 2.24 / 2.18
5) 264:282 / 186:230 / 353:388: -1.04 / 2.22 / 2.12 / 2.18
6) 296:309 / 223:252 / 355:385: -1.16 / 2.19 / 2.11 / 2.15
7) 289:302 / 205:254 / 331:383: -0.99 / 2.17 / 2.16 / 2.17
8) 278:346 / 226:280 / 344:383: -4.73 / 2.17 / 2.14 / 2.16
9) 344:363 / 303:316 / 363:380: -1.65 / 2.33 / 1.99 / 2.09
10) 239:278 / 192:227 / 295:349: 1.91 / 2.2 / 2.28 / 2.24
